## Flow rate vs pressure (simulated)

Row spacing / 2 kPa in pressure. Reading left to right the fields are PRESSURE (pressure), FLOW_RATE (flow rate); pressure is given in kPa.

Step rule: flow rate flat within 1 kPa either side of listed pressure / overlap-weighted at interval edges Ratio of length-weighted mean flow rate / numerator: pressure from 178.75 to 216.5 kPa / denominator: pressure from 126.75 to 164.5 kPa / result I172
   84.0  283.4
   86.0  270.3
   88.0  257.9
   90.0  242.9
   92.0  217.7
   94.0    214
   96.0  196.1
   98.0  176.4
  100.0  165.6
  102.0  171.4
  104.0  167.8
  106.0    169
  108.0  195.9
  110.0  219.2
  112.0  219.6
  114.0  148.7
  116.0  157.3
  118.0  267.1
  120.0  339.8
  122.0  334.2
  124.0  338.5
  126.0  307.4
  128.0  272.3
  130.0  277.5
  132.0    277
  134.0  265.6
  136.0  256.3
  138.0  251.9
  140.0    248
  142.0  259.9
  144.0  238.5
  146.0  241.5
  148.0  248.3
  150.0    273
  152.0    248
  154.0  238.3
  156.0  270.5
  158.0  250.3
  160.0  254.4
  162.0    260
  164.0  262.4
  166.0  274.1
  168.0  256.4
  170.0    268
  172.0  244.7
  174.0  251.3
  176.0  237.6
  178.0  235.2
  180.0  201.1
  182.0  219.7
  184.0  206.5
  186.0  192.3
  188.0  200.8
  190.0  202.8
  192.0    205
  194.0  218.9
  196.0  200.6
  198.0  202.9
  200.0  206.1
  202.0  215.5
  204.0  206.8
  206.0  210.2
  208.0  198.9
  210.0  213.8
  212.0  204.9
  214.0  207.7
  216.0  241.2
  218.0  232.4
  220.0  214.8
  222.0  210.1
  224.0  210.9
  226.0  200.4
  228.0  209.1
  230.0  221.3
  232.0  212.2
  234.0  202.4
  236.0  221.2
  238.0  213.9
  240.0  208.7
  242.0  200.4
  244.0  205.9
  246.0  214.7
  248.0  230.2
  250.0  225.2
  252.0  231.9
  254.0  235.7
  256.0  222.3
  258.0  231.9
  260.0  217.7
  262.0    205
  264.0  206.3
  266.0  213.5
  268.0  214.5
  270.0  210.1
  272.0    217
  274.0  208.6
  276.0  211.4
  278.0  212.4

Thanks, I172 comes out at 0.81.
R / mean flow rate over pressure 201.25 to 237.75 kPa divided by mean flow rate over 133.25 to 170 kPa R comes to 0.8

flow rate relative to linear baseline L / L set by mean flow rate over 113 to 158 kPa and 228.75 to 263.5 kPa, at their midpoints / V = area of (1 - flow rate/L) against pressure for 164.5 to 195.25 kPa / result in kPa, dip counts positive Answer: 2.0 kPa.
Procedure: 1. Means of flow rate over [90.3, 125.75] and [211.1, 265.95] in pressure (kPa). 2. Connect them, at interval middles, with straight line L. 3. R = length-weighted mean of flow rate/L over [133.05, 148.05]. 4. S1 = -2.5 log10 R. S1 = -0.15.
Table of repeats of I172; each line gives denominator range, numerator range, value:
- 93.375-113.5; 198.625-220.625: 1.14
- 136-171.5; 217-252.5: 0.84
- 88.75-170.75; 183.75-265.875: 0.88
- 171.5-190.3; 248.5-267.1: 1.01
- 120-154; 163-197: 0.84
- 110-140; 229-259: 0.83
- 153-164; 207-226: 0.84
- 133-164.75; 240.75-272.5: 0.86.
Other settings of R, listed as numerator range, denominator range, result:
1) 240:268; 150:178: 0.85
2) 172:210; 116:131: 0.72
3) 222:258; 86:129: 0.94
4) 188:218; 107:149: 0.82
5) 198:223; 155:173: 0.82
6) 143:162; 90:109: 1.33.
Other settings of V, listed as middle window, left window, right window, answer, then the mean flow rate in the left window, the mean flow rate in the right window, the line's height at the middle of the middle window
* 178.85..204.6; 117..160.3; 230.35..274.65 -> 4.10 kPa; 271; 216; 245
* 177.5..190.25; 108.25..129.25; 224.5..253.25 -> 1.46 kPa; 258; 214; 234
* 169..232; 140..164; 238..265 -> 5.40 kPa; 253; 218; 236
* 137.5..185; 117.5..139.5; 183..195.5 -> -0.93 kPa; 289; 204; 243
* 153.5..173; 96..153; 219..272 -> -2.23 kPa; 240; 215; 232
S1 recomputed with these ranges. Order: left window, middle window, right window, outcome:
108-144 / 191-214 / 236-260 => 0.13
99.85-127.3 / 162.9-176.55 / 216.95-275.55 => -0.15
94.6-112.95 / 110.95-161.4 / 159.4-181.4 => -0.20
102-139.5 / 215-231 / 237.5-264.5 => 0.03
